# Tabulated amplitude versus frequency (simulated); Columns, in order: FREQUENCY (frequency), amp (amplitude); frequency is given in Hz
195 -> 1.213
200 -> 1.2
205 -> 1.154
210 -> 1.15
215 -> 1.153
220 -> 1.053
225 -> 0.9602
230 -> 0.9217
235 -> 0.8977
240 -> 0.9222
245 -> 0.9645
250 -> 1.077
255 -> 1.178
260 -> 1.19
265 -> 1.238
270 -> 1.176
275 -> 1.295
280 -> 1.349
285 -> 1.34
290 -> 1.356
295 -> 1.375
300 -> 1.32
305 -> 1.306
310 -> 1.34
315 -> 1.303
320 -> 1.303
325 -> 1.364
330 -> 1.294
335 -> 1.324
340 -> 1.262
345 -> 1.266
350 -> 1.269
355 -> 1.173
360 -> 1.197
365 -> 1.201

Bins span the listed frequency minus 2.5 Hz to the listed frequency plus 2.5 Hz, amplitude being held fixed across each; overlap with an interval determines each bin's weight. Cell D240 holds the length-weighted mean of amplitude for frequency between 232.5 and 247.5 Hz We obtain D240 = 0.928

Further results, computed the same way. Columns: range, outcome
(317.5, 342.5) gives 1.31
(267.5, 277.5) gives 1.24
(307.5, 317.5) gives 1.32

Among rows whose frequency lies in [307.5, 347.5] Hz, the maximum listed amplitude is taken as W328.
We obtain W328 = 1.364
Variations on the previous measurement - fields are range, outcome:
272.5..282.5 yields 1.349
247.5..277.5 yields 1.295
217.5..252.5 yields 1.077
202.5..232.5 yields 1.154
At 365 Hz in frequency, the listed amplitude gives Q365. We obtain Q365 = 1.201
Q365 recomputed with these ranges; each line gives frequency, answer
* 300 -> 1.32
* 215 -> 1.153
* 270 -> 1.176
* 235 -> 0.8977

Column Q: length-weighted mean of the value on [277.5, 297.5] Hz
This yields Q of 1.35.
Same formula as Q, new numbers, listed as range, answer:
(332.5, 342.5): 1.29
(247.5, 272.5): 1.17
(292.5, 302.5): 1.35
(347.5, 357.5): 1.22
